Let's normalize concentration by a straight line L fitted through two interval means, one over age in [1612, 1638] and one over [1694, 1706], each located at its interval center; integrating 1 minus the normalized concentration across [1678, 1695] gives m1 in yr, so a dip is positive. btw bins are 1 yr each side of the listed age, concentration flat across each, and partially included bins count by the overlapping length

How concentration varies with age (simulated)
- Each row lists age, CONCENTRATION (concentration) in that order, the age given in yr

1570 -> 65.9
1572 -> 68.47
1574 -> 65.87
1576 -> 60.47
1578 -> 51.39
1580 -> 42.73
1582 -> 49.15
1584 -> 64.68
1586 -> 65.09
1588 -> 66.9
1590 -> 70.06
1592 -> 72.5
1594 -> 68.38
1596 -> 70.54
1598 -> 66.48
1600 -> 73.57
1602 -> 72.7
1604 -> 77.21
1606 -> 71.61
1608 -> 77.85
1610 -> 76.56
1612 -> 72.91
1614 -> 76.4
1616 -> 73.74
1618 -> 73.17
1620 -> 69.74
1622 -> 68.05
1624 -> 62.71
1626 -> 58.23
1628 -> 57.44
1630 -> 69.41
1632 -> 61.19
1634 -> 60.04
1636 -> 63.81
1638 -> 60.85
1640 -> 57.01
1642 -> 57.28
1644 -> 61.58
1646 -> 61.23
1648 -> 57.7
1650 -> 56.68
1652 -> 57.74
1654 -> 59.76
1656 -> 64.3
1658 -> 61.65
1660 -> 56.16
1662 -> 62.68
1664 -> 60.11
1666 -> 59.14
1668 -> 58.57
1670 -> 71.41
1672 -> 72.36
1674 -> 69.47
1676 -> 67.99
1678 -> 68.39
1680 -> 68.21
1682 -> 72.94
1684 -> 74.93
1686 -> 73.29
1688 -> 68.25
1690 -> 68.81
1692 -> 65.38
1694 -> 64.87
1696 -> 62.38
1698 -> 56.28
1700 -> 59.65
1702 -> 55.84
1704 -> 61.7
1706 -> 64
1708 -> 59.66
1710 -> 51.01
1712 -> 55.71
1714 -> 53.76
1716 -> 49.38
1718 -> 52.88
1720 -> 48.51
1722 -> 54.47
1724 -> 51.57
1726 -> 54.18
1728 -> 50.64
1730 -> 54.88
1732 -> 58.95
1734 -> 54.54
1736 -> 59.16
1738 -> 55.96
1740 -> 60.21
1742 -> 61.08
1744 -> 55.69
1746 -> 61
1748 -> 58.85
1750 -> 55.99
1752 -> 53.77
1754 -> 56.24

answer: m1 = -2.3 yr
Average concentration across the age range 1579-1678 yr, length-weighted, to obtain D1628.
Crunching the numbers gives 65.1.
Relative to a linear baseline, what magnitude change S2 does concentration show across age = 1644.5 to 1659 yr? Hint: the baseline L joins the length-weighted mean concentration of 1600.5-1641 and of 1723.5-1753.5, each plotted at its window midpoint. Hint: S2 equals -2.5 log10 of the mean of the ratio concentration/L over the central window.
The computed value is 0.09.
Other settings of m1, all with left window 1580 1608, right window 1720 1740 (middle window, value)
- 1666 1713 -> -4.7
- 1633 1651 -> 1.0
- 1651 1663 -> 0.3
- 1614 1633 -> -0.4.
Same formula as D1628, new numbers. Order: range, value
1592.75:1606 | 71.5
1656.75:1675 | 63.5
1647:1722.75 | 61.8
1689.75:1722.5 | 57.7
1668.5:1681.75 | 69.4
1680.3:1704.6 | 65.5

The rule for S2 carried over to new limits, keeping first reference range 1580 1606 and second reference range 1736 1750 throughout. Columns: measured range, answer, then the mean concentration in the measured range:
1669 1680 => -0.118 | 69.8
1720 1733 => 0.113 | 53.7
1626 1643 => 0.072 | 60.7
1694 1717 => 0.060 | 57.5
